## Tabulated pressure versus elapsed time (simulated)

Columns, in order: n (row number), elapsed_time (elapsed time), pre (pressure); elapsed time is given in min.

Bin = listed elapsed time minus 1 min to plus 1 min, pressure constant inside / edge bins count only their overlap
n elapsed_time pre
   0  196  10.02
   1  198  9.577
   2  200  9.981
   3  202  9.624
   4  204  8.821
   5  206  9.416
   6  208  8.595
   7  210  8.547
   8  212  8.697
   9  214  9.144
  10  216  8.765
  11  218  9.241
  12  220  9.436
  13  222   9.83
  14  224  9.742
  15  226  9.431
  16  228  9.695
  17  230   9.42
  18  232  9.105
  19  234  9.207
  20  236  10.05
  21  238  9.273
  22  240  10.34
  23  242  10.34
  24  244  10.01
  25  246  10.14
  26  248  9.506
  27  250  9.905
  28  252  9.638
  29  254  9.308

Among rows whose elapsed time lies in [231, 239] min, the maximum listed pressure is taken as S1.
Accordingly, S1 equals 10.05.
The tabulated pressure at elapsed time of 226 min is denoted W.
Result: 9.431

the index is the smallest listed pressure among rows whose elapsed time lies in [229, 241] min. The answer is 9.105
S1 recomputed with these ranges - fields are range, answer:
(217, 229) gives 9.83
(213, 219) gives 9.241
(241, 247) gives 10.34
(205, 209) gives 9.416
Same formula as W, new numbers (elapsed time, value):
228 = 9.695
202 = 9.624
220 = 9.436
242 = 10.34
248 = 9.506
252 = 9.638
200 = 9.981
